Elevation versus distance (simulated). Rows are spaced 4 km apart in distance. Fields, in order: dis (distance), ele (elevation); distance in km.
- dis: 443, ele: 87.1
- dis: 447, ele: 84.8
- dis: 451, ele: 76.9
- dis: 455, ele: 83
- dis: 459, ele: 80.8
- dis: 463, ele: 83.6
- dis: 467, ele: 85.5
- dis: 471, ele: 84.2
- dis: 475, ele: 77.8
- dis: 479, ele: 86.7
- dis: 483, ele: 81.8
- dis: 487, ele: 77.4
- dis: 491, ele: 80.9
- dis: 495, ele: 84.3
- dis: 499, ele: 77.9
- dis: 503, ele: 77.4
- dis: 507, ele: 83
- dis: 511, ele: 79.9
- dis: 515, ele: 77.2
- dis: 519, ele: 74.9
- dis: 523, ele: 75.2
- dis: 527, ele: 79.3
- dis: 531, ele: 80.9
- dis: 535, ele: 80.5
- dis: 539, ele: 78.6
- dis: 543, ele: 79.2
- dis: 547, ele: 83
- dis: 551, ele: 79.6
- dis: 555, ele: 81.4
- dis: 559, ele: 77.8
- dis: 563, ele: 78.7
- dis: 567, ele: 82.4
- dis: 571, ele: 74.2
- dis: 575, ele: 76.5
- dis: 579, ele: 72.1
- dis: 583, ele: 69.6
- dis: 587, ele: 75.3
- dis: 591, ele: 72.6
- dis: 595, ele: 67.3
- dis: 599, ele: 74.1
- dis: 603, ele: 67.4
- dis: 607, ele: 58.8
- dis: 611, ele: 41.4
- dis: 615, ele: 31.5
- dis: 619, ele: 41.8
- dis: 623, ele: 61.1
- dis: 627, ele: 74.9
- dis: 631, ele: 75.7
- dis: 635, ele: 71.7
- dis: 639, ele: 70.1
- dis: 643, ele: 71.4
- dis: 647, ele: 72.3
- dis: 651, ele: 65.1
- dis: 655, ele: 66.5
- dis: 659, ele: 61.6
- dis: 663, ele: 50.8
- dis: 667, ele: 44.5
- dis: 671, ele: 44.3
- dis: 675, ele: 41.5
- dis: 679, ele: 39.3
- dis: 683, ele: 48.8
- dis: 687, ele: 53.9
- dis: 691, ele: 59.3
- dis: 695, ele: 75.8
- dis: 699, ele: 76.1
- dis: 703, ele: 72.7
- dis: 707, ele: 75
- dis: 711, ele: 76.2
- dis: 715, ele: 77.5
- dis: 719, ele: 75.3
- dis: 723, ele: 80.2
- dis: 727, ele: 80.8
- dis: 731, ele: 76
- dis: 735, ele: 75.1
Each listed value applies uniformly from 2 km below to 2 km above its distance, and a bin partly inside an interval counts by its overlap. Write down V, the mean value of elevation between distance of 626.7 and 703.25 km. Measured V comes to 61.3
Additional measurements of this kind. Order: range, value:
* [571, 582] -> 73.9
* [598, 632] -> 57.6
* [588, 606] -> 70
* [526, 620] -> 71.2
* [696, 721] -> 75.5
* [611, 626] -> 46.4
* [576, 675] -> 62.3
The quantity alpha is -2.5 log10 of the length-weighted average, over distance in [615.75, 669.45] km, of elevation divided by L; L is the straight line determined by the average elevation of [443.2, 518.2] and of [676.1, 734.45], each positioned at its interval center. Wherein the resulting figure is 0.154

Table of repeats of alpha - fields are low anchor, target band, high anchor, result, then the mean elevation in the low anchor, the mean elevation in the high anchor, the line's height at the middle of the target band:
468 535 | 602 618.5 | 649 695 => 0.30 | 80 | 53.3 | 63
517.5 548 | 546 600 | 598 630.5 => -0.12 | 78.9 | 56.7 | 67.9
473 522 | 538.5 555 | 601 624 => -0.20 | 79.8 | 49.9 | 67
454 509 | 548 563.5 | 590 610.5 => -0.11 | 81.7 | 65.9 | 71.8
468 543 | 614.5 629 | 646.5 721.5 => 0.24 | 79.9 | 61.8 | 68.1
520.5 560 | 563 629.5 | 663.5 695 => 0.03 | 79.5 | 49.3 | 67.4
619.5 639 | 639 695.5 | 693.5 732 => 0.26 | 68.5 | 76.6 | 72.2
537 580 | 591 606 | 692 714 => 0.12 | 78.6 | 74.5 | 77.5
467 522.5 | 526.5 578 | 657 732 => -0.05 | 80.3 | 63.5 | 75.5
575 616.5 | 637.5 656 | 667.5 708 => -0.14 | 64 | 57.7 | 60.5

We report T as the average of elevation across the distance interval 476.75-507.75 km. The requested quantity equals 81.1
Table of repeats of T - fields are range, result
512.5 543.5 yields 78.2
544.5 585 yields 77.6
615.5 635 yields 61.8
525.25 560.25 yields 80.1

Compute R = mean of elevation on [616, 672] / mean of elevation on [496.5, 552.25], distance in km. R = 0.8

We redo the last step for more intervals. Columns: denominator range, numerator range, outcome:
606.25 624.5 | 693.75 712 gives 1.64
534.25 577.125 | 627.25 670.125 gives 0.82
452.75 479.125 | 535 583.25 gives 0.94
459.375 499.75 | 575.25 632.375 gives 0.77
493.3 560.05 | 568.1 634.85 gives 0.82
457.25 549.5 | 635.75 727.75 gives 0.80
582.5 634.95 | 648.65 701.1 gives 0.90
